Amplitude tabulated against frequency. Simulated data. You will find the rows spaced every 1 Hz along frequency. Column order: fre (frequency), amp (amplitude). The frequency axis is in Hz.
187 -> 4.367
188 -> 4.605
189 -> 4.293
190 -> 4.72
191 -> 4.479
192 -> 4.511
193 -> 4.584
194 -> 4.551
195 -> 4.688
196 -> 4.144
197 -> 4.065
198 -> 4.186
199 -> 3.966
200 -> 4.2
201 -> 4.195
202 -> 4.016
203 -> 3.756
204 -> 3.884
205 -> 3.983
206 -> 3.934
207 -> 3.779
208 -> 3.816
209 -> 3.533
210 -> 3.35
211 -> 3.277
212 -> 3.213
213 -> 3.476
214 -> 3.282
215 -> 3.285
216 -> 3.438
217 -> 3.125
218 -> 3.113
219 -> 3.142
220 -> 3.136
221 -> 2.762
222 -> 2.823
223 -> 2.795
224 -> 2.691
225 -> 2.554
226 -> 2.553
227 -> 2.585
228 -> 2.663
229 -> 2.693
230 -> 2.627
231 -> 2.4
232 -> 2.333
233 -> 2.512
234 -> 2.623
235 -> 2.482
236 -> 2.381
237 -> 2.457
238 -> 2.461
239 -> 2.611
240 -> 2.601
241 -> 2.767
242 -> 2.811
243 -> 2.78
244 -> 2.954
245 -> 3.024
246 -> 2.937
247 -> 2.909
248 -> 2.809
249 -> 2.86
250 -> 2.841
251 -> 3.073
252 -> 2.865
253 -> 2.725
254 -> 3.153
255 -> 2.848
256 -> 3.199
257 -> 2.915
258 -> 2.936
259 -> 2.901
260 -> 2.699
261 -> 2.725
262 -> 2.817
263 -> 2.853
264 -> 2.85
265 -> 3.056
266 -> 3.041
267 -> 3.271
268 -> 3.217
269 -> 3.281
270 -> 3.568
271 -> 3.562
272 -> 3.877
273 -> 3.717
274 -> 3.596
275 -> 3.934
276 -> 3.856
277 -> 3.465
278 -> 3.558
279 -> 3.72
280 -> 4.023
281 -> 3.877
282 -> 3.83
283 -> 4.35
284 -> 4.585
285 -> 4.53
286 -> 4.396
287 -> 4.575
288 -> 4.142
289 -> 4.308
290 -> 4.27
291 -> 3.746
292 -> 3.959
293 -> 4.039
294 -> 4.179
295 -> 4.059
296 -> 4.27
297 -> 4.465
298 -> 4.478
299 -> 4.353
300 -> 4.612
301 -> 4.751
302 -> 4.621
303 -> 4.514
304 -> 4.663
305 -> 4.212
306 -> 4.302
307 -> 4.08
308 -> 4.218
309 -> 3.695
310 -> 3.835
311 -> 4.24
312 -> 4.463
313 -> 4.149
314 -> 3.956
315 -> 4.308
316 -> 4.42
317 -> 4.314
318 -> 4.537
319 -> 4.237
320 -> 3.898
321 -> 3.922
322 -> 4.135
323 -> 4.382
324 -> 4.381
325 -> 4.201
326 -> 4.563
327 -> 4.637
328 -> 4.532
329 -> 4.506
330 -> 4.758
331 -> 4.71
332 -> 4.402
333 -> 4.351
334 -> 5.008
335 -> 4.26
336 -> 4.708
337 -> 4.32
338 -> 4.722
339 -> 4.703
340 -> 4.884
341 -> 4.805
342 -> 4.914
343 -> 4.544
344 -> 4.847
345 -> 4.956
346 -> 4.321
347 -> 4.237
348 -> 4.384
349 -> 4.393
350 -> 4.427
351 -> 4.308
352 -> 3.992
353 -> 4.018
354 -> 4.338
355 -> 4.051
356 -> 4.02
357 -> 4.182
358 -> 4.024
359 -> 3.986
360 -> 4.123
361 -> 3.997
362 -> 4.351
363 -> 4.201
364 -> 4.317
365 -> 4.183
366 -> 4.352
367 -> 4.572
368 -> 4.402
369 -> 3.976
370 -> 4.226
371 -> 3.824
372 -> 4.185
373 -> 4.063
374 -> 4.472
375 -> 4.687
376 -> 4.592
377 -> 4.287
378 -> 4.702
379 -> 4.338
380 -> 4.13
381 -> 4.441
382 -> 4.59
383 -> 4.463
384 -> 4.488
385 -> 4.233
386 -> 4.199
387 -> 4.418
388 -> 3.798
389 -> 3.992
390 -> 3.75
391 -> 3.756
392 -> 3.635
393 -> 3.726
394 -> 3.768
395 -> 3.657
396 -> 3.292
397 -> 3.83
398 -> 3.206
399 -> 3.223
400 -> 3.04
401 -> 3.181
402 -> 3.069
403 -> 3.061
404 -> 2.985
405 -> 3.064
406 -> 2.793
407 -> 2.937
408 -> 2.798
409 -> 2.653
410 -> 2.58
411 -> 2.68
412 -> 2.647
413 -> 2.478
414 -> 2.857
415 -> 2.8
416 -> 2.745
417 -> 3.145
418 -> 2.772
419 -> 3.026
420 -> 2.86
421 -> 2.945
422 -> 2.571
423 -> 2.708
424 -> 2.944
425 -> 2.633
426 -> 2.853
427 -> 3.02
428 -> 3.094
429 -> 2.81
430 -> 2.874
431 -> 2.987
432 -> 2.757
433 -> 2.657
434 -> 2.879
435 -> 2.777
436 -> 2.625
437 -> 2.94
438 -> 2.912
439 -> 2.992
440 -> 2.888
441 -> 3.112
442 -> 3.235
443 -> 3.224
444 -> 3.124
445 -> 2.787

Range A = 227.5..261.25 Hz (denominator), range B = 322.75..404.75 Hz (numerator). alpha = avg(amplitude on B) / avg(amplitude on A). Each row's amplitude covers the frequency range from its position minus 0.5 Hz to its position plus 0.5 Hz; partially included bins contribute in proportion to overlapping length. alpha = 1.5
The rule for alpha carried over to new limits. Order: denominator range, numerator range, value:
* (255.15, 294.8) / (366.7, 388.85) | 1.19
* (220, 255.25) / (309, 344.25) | 1.63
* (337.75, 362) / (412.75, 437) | 0.65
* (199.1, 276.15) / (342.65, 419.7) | 1.24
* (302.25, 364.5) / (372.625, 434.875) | 0.78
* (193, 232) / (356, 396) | 1.22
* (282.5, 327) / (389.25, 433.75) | 0.71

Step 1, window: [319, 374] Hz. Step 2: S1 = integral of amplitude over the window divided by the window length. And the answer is 4.36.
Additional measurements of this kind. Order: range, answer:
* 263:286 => 3.67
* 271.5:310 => 4.15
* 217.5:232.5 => 2.72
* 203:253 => 2.96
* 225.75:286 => 3.1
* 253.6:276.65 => 3.21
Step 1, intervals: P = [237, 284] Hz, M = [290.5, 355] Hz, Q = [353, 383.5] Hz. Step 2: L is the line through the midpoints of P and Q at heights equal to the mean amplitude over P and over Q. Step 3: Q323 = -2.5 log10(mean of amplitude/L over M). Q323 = -0.15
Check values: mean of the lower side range 3.18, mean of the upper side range 4.27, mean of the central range 4.37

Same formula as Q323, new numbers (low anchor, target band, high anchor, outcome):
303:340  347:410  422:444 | -0.09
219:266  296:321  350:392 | -0.22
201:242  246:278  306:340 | 0.14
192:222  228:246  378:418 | 0.36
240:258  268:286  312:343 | -0.11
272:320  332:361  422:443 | -0.19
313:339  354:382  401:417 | -0.18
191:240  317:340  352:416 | -0.22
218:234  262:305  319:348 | -0.07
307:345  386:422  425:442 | 0.05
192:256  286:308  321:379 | -0.11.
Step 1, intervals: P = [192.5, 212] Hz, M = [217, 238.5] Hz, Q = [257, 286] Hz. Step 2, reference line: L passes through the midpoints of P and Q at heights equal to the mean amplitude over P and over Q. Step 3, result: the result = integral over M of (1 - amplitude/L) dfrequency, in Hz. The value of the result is 6.41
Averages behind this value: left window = 3.98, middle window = 2.67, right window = 3.49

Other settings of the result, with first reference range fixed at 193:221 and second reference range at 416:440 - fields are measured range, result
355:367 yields -4.0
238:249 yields 2.4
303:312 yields -2.3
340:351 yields -4.9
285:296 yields -2.6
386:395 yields -2.6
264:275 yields 0.2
